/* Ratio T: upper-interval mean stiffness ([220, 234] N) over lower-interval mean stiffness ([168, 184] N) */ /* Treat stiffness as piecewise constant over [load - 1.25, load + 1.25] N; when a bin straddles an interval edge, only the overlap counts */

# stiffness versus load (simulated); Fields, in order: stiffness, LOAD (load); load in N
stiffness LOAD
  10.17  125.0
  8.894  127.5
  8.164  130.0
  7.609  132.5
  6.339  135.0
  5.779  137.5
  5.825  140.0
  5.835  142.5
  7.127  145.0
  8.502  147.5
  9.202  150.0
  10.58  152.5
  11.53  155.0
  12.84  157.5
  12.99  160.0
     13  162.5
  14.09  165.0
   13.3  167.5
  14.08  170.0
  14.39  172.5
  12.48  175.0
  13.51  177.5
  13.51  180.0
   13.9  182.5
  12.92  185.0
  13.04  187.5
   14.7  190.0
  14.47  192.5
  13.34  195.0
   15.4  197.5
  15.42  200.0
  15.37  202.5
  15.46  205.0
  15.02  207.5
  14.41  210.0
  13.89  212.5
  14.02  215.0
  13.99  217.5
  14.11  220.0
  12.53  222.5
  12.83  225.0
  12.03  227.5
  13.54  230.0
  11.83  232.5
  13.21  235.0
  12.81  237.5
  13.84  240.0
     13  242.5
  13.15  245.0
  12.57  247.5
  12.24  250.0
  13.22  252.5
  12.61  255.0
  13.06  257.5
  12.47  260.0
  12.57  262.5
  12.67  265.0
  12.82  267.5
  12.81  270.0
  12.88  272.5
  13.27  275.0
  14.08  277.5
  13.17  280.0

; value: 0.93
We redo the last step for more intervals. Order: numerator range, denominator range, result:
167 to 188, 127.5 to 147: 1.96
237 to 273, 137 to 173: 1.21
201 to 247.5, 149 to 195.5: 1.04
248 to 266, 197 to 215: 0.85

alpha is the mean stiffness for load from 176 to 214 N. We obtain 14.3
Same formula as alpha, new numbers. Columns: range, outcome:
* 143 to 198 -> 12.5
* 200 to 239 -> 13.7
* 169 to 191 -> 13.6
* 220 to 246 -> 12.9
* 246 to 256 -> 12.7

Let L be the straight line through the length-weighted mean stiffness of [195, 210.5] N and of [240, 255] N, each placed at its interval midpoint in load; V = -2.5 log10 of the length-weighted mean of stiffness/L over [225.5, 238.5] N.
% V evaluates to 0.08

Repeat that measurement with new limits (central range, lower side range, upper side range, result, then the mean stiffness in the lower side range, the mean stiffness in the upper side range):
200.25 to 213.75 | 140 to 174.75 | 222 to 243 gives -0.21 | 11.2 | 12.9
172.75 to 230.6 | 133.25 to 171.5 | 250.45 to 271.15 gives -0.23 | 10.1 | 12.8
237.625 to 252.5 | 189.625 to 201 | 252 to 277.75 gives 0.04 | 14.6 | 12.9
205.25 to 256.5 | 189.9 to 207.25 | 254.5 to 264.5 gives 0.04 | 14.9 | 12.7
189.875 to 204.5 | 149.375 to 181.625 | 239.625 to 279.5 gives -0.15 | 12.8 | 12.9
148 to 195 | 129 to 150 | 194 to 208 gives -0.17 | 7.02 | 15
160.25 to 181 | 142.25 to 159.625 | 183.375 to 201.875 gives -0.14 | 9.76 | 14.2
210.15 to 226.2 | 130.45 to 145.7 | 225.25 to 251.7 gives -0.18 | 6.49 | 12.8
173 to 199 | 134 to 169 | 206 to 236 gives -0.18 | 9.84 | 13.5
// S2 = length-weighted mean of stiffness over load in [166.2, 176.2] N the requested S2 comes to 13.6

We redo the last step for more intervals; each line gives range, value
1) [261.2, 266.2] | 12.6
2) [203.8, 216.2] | 14.6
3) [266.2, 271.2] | 12.8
